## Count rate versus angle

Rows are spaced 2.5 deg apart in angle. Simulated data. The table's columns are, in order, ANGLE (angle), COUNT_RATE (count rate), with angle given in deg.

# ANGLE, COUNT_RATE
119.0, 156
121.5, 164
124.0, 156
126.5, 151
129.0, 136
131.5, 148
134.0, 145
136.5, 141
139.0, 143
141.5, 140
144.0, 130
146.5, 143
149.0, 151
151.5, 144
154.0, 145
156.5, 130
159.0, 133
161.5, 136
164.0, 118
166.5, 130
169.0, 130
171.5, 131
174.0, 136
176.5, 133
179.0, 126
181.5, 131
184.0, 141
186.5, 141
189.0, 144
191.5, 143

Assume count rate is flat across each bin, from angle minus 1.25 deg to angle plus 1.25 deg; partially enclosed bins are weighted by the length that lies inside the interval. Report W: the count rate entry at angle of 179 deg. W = 126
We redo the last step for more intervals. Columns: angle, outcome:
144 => 130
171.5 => 131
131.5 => 148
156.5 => 130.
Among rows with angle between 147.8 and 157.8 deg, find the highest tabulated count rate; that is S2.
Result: 151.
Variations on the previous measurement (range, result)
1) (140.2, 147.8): 143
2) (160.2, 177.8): 136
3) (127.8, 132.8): 148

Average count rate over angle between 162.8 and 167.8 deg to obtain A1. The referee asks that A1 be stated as 124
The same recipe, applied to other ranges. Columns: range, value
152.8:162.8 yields 136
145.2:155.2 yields 146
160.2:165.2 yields 127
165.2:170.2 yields 130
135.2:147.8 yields 139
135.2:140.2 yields 142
